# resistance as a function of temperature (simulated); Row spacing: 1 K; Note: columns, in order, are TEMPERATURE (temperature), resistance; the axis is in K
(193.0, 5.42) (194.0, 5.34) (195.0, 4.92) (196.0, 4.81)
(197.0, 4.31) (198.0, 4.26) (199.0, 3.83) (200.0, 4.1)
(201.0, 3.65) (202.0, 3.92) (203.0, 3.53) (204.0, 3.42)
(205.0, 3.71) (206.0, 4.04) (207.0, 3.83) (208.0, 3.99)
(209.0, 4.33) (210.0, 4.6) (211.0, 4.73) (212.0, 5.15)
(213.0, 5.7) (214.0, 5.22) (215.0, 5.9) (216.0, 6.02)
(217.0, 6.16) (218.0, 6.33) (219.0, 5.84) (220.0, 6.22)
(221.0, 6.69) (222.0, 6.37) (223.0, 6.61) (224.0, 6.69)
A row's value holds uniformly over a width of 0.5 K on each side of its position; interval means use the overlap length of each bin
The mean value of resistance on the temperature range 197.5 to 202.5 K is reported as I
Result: 3.95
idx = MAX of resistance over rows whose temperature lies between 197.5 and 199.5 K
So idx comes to 4.26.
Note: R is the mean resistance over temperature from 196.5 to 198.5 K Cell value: 4.29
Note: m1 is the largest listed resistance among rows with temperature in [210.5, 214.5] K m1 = 5.7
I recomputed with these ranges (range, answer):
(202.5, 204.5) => 3.47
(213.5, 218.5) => 5.93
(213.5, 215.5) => 5.56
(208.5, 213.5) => 4.9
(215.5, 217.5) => 6.09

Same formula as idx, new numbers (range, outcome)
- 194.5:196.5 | 4.92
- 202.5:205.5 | 3.71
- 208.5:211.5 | 4.73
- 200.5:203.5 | 3.92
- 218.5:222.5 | 6.69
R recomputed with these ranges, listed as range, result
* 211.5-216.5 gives 5.6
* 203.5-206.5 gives 3.72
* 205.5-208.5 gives 3.95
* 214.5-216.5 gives 5.96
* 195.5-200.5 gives 4.26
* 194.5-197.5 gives 4.68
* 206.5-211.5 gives 4.3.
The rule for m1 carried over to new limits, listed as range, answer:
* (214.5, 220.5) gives 6.33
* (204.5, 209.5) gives 4.33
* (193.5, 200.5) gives 5.34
